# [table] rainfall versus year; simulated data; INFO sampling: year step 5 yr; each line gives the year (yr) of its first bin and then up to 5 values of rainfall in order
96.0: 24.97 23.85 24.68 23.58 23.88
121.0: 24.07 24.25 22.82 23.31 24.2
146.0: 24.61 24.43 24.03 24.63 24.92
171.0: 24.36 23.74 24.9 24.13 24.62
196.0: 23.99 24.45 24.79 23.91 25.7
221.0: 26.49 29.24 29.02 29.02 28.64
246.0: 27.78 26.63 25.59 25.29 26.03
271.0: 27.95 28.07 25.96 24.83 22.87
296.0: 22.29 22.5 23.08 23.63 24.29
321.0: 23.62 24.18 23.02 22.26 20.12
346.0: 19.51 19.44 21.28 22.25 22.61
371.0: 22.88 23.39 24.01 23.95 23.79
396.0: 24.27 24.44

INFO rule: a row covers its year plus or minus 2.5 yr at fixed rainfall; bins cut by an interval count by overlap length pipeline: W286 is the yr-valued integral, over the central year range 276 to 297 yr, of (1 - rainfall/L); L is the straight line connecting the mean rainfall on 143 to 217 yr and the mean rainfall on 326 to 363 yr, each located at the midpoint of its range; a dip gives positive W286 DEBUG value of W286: -2.0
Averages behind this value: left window 24.5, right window 21.3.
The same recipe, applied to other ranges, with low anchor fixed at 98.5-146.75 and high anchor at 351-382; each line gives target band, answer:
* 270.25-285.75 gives -2.66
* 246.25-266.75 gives -2.66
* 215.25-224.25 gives -1.21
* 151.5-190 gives -1.29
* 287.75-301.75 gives 0.10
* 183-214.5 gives -1.26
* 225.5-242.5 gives -4.21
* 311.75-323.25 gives -0.61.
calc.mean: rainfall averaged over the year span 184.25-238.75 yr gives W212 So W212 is 26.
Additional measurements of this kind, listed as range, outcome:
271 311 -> 24.4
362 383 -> 23.1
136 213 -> 24.3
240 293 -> 26.3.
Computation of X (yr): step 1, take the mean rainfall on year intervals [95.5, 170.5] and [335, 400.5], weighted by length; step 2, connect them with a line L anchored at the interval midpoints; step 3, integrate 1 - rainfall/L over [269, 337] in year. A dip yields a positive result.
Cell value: -4.0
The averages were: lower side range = 24.1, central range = 24.2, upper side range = 22.4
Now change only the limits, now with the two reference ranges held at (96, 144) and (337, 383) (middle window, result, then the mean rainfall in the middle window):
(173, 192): -0.8 yr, 24.3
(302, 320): -1.1 yr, 23.6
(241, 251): -2.2 yr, 27.7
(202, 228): -3.2 yr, 25.9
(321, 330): -0.7 yr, 23.8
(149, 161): -0.4 yr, 24.3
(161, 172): -0.6 yr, 24.7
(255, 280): -4.5 yr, 26.6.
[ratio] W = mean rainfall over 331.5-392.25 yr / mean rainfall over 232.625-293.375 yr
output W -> 0.83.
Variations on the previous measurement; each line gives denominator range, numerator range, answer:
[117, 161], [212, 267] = 1.13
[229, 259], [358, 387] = 0.83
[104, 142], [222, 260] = 1.17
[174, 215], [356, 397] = 0.95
